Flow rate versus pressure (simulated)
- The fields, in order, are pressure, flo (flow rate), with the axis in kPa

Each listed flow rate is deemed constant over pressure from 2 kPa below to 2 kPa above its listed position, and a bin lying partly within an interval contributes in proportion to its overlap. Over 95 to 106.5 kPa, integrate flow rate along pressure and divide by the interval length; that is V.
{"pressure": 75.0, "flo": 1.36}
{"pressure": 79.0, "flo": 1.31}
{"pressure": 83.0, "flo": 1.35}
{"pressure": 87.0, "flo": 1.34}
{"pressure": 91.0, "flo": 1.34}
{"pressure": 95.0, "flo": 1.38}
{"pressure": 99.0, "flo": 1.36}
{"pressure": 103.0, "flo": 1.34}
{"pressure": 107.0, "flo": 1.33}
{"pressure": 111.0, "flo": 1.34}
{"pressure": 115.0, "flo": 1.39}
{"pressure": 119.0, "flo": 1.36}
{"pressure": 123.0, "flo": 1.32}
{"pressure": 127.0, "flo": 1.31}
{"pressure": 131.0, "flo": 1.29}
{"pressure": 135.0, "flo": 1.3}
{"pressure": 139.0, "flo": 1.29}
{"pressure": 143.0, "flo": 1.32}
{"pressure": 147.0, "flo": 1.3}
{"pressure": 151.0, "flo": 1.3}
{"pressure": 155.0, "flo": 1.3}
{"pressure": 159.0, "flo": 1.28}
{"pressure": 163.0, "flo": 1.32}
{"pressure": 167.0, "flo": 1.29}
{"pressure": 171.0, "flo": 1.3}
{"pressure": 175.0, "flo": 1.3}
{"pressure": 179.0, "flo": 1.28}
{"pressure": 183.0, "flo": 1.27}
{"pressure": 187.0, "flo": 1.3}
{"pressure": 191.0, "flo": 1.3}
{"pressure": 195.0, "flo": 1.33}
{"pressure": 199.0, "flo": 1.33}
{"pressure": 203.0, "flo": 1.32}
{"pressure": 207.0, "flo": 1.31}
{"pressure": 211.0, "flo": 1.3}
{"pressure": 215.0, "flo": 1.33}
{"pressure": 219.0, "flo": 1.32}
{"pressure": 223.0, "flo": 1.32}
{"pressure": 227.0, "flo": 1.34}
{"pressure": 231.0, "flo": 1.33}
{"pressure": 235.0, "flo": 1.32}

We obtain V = 1.35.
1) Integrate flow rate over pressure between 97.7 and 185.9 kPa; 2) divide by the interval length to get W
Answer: 1.31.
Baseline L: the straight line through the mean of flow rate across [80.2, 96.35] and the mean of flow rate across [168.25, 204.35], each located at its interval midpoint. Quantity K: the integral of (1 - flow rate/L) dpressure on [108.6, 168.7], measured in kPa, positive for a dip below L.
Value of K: 0.5 kPa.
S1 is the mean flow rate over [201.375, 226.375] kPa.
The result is 1.32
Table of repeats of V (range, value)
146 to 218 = 1.3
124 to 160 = 1.3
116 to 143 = 1.32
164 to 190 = 1.29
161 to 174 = 1.3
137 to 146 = 1.3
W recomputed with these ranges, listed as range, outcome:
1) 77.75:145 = 1.33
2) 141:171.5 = 1.3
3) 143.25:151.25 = 1.3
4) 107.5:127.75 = 1.35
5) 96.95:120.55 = 1.35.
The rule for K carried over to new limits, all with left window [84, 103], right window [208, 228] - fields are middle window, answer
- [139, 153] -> 0.4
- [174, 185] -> 0.4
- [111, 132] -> 0.1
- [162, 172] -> 0.2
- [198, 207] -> 0.0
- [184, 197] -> 0.2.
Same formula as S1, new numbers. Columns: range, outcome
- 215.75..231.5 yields 1.33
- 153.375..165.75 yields 1.3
